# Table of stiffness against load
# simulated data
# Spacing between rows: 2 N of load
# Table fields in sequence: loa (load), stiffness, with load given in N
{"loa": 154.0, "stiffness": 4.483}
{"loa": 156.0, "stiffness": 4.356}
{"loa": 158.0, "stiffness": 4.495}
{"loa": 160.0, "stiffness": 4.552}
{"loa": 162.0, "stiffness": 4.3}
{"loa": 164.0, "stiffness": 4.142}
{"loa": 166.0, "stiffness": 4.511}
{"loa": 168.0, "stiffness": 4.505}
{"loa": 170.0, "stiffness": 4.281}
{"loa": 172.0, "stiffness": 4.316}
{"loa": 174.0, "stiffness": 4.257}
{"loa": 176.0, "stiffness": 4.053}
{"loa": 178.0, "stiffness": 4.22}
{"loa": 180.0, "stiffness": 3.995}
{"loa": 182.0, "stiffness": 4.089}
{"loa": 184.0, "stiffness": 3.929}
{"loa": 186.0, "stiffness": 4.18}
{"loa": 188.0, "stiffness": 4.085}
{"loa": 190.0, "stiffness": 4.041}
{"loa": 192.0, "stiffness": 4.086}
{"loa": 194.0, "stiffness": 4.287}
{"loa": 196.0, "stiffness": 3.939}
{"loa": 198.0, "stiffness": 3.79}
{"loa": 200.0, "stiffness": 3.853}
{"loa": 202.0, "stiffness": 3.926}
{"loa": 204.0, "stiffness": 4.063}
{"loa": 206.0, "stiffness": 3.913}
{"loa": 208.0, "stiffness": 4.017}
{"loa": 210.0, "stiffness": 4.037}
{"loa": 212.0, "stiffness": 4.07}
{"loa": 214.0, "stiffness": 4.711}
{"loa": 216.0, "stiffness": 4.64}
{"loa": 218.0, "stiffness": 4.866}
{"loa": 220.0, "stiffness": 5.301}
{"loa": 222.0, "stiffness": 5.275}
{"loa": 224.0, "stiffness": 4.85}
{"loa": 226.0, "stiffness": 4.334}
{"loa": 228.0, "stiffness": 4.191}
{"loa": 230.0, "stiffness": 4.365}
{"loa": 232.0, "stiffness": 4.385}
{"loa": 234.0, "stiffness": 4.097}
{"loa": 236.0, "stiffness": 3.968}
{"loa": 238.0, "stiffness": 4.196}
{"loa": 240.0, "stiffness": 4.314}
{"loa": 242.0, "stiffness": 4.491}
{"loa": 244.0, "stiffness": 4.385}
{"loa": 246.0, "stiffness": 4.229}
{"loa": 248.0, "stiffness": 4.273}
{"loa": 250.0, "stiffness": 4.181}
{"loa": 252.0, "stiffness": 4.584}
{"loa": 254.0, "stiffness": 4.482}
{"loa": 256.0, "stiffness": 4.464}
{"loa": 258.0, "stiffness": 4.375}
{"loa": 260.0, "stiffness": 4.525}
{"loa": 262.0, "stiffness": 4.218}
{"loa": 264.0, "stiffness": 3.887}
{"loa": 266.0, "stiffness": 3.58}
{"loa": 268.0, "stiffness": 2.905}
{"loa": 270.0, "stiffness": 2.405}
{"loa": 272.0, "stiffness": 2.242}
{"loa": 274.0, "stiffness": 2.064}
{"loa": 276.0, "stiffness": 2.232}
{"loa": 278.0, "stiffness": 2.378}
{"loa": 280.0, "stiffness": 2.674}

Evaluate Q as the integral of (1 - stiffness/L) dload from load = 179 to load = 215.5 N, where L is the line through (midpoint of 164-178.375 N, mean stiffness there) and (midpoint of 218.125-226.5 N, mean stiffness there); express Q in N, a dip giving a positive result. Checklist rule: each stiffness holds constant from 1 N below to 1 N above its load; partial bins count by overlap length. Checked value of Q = 4.5 N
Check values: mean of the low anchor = 4.3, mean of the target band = 4.06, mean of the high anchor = 4.97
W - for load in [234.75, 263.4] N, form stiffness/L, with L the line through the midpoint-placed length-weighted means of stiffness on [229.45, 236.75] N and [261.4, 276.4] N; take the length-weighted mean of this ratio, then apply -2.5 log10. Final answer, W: -0.20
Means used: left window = 4.2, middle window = 4.33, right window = 2.94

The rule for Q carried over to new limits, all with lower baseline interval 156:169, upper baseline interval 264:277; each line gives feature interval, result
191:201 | -0.30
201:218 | -2.63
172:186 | 0.12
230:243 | -4.17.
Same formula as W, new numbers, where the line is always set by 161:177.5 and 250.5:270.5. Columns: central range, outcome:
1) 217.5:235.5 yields -0.13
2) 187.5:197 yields 0.03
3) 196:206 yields 0.07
